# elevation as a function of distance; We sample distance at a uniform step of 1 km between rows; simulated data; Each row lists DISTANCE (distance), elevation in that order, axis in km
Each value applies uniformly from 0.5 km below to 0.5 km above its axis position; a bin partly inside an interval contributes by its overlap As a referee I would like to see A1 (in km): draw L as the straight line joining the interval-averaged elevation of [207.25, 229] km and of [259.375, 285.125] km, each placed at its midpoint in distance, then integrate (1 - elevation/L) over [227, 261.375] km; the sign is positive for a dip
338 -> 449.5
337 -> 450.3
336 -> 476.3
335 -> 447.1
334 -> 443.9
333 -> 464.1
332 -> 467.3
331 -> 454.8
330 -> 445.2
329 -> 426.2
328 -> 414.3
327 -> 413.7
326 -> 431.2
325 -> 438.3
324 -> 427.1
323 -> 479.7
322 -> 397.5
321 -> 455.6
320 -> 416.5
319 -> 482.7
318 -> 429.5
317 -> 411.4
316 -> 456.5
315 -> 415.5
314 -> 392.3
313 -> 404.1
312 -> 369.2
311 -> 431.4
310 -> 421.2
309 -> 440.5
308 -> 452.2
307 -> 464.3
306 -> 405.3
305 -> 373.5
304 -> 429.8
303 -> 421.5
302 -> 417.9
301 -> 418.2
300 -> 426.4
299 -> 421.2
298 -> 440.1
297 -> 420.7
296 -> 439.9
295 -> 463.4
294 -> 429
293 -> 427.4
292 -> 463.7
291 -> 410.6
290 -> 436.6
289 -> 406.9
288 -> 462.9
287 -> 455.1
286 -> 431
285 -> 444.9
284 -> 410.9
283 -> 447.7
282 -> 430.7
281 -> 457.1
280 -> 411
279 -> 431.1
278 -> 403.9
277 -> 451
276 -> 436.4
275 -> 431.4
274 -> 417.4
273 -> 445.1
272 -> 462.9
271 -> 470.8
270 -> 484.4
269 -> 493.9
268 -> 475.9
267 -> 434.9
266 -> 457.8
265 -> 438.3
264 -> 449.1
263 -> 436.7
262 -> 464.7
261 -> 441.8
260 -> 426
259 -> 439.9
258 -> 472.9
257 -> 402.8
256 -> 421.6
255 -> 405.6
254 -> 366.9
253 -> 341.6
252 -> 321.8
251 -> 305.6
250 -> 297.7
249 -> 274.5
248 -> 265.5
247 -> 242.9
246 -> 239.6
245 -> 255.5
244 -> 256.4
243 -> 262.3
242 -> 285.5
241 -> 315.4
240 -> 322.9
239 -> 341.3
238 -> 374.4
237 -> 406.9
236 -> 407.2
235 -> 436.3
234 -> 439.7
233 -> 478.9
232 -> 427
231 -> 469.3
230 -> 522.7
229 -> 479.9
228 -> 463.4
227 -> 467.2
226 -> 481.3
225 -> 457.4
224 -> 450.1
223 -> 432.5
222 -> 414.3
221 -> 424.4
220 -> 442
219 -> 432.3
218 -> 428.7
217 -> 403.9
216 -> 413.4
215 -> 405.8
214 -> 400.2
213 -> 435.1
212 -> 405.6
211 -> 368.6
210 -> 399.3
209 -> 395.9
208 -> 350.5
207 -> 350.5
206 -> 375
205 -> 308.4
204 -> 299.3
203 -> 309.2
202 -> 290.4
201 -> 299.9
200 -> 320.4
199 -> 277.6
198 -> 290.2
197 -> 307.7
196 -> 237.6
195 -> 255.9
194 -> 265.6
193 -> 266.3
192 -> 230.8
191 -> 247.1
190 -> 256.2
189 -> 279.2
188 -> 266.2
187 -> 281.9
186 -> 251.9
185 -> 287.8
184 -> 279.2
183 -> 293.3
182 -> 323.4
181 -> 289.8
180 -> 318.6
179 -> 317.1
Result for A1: 4.8 km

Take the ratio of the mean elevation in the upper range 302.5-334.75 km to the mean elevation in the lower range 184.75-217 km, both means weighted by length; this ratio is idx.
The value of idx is 1.4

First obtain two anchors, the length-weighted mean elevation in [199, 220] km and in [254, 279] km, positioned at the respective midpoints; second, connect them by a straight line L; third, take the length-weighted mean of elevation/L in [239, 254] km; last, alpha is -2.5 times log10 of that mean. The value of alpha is 0.40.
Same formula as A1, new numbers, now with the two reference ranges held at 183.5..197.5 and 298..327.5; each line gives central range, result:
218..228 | -4.4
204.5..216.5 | -3.8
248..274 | -4.0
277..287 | -1.2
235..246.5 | 0.3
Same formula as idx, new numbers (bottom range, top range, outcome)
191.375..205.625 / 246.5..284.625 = 1.46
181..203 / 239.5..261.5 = 1.21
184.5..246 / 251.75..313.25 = 1.20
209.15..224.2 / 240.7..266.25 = 0.86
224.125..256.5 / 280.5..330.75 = 1.16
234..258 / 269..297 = 1.32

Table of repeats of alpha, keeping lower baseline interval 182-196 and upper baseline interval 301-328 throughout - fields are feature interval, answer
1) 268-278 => -0.21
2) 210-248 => -0.24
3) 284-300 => -0.10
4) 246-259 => 0.02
